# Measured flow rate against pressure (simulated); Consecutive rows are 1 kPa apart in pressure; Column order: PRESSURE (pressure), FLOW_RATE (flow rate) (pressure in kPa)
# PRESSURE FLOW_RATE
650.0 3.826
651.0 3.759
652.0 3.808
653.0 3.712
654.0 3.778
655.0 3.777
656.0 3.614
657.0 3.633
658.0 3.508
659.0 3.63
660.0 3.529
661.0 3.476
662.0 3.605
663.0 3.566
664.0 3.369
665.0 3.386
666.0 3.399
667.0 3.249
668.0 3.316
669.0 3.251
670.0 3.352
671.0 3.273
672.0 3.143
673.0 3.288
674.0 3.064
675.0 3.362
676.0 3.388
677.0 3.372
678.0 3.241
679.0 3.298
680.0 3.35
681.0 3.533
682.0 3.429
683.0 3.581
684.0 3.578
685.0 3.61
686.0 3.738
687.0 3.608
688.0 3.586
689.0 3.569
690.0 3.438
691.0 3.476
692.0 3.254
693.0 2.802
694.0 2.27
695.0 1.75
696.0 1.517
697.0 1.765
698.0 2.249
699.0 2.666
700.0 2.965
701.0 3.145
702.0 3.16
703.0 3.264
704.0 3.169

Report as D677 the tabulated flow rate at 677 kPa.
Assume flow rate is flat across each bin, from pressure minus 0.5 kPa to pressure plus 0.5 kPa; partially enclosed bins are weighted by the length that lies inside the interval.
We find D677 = 3.372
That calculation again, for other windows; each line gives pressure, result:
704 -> 3.169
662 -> 3.605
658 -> 3.508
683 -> 3.581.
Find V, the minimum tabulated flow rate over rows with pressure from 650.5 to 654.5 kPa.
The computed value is 3.712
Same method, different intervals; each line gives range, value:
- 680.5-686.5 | 3.429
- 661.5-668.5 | 3.249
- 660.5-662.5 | 3.476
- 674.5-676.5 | 3.362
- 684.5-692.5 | 3.254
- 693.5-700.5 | 1.517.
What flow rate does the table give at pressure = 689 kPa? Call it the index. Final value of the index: 3.569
